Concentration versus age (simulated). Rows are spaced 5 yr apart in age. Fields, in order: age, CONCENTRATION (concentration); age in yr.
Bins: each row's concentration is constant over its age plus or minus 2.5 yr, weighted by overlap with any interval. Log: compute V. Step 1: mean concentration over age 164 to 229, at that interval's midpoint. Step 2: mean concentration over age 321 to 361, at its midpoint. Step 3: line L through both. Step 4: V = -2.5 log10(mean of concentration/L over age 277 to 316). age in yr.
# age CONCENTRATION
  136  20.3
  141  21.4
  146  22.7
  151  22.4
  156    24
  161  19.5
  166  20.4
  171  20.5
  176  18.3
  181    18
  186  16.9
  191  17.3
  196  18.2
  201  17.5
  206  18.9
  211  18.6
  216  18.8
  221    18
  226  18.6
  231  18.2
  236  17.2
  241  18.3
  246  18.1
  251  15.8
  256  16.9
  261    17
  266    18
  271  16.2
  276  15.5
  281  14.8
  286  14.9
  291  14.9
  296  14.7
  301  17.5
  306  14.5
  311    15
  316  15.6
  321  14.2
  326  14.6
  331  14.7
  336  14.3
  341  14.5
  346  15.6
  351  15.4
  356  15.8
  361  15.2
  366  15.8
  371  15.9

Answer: 0.06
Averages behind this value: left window 18.4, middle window 15.2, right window 14.9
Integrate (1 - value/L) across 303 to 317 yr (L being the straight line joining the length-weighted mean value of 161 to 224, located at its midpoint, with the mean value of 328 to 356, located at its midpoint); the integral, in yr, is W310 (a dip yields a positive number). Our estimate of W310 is 0.6 yr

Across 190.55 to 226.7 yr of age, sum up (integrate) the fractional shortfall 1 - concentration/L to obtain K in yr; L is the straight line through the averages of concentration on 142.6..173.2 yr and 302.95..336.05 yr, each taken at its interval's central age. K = 2.2 yr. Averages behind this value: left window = 21.6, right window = 14.8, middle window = 18.3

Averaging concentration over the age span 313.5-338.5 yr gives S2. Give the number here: 14.7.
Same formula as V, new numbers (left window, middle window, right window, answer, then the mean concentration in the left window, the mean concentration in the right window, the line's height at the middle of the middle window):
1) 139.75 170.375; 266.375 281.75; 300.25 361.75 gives 0.085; 21.7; 15.1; 17.2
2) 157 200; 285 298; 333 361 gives 0.105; 18.8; 15.1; 16.3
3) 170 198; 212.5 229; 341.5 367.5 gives -0.057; 18.1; 15.5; 17.5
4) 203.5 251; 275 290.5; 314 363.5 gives 0.109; 18.2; 15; 16.6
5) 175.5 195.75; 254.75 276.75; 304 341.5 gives -0.060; 17.6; 14.7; 15.9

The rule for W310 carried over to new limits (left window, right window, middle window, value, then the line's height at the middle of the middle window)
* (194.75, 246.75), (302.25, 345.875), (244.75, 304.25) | 1.1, 16.4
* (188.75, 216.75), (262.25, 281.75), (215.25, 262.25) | -1.2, 17.2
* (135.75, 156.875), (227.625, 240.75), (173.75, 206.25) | 3.6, 20.1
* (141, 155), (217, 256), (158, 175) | 1.1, 21.5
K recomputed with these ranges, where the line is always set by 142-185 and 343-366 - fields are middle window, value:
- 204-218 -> 0.4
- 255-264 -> 0.5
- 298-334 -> 3.1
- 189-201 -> 1.2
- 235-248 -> 0.4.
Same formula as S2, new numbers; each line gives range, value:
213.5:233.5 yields 18.4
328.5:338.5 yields 14.5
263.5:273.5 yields 17.1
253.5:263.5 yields 16.9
